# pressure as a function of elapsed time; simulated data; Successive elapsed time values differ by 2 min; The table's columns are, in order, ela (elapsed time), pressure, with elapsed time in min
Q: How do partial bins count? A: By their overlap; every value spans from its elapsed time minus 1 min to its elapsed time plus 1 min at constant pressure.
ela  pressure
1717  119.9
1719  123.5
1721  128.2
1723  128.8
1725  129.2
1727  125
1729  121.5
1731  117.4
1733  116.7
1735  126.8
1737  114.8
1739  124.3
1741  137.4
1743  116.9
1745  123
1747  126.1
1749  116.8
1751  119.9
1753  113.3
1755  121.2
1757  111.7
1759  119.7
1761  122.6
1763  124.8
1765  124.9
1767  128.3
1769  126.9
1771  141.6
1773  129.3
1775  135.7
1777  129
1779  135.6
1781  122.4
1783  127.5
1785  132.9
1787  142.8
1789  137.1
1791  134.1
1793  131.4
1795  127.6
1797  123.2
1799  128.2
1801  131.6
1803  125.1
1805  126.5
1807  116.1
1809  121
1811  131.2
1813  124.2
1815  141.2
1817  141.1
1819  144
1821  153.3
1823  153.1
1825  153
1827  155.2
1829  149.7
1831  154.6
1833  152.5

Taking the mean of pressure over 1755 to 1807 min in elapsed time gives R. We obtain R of 128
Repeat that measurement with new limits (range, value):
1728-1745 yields 122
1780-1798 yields 131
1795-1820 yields 129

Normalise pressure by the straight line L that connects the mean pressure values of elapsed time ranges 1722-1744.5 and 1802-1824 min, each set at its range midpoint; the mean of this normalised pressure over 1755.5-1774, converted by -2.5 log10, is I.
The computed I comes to 0.02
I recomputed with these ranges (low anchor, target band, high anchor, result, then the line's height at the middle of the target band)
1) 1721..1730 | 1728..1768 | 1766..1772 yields 0.07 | 129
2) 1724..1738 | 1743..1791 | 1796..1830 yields 0.01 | 128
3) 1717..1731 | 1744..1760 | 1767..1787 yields 0.08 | 129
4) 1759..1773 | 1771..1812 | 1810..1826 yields 0.04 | 135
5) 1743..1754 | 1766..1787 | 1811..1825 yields -0.02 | 129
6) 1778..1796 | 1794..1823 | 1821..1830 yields 0.10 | 144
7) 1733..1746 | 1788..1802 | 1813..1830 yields 0.07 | 140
